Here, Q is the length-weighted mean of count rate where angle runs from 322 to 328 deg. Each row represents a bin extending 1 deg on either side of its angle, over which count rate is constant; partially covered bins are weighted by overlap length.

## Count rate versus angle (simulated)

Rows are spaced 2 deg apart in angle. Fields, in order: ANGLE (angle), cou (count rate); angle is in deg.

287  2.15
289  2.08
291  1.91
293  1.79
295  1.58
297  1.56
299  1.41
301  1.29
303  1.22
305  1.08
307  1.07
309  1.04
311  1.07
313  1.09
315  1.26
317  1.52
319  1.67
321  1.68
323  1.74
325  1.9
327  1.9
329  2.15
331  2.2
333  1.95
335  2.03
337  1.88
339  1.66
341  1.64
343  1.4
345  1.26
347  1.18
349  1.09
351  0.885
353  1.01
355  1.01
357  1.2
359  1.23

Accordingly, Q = 1.85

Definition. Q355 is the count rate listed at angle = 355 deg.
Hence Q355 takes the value 1.01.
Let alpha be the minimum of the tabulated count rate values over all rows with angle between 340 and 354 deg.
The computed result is 0.885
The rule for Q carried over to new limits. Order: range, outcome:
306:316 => 1.11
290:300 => 1.65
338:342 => 1.65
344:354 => 1.08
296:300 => 1.48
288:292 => 2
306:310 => 1.06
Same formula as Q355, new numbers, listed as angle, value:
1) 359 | 1.23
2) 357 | 1.2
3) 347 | 1.18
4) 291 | 1.91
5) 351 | 0.885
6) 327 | 1.9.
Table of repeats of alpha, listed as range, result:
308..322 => 1.04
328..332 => 2.15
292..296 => 1.58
